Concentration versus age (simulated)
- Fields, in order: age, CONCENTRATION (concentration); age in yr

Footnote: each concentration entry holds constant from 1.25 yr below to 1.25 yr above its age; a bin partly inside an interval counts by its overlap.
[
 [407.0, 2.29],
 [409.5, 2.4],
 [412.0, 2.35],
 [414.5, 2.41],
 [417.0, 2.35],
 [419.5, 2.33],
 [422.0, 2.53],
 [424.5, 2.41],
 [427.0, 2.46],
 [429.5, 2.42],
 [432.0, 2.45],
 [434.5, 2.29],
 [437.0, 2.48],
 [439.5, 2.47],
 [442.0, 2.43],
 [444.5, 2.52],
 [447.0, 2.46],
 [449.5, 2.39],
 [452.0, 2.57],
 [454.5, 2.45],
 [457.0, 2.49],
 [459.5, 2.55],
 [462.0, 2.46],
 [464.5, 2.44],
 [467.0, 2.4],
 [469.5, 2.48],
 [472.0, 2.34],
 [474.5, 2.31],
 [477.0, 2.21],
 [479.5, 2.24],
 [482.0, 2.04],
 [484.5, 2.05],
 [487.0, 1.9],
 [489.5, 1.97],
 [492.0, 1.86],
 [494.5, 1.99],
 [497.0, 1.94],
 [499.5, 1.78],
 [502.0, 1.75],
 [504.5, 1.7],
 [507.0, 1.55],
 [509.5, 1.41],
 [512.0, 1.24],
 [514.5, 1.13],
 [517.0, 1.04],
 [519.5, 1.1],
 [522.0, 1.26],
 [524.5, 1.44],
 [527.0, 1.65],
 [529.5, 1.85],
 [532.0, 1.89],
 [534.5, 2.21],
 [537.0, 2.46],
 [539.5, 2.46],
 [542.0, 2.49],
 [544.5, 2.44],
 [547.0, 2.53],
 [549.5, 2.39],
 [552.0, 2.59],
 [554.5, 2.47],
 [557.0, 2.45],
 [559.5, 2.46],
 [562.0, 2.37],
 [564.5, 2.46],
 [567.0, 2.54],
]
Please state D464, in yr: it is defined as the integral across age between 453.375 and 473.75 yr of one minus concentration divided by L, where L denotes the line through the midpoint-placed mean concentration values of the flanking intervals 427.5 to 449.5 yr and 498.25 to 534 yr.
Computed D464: -3.0 yr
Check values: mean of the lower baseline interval 2.44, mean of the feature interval 2.45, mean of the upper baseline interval 1.5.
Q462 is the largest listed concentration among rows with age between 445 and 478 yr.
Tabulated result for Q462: 2.57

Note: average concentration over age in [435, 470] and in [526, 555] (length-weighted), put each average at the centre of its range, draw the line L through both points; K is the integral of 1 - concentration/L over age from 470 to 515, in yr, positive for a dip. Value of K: 9.61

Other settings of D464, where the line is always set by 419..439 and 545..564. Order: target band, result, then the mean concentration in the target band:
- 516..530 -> 6.18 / 1.37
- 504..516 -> 5.24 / 1.38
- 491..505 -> 3.45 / 1.84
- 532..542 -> 0.53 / 2.33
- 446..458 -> -0.19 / 2.47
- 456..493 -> 2.88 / 2.25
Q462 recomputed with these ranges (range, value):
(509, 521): 1.41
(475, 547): 2.53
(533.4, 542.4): 2.49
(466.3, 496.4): 2.48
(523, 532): 1.89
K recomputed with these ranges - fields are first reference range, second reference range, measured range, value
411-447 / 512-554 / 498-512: 3.07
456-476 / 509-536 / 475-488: 0.41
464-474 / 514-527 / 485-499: -0.36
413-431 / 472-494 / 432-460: -2.17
